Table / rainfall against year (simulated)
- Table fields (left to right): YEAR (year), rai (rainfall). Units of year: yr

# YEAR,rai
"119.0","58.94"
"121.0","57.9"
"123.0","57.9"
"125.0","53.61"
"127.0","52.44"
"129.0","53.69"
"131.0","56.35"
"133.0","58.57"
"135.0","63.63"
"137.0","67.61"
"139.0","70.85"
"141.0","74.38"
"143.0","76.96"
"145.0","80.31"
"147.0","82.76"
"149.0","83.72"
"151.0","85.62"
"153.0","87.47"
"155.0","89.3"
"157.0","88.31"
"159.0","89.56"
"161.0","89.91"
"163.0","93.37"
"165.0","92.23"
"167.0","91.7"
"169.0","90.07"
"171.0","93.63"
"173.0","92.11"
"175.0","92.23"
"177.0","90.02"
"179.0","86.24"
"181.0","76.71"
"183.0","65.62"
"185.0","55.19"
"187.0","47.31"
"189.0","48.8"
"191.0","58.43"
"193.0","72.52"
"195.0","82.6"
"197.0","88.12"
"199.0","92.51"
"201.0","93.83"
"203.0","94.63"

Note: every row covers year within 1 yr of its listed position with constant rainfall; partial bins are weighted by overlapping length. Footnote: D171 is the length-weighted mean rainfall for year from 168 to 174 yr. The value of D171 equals 91.9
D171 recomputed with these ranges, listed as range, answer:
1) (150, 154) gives 86.5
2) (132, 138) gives 63.3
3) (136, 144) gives 72.4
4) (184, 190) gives 50.4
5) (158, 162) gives 89.7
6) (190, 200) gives 78.8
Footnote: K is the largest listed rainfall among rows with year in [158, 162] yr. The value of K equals 89.91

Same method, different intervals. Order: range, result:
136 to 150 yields 83.72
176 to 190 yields 90.02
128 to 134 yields 58.57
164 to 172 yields 93.63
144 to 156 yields 89.3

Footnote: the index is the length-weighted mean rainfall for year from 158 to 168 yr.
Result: 91.4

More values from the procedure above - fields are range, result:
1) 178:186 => 70.9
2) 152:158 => 88.4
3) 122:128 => 54.6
